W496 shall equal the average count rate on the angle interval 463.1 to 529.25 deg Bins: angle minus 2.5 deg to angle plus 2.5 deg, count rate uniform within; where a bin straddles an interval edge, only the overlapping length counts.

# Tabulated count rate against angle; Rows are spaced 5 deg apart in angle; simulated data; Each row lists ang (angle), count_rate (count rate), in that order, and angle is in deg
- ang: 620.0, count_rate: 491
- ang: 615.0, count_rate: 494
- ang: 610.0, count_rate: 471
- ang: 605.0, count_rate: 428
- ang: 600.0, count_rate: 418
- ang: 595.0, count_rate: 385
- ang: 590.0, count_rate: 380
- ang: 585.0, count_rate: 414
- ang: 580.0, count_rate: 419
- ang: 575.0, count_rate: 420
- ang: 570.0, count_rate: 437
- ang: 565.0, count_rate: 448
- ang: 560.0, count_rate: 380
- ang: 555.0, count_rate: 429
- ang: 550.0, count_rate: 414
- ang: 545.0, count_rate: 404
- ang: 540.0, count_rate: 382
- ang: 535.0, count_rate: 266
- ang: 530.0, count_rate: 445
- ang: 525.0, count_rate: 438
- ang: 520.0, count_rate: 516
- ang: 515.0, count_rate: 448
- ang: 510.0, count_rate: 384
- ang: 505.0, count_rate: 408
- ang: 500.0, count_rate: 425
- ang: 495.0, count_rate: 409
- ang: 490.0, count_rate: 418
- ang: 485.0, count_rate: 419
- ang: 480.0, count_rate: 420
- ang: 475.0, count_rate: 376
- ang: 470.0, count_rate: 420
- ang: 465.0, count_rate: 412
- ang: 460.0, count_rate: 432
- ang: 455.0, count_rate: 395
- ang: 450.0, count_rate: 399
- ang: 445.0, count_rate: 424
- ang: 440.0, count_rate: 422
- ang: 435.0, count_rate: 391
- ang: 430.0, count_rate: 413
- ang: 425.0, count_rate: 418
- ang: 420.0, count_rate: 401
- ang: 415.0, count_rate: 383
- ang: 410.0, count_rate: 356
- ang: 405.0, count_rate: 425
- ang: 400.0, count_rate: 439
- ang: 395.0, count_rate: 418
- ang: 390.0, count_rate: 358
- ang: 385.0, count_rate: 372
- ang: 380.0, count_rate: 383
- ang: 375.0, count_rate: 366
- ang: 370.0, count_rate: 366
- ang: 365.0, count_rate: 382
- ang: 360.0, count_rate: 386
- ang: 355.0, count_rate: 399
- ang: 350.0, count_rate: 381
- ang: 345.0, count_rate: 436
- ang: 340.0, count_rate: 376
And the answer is 423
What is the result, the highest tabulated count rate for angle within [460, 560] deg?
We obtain 516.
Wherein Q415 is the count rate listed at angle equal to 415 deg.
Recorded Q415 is 383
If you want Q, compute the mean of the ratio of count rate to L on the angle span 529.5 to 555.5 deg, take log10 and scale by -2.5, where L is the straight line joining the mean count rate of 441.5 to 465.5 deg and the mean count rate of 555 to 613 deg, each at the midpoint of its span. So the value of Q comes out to 0.09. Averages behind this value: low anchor 413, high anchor 419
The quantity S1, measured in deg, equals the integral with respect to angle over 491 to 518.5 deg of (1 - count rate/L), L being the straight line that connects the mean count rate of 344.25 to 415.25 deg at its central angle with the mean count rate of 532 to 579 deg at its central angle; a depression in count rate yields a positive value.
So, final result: -1.6 deg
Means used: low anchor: 389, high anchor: 399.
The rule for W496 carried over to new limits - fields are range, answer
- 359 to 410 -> 388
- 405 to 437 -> 396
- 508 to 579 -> 415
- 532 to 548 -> 356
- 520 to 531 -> 458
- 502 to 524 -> 439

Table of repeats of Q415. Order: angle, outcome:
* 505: 408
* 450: 399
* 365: 382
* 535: 266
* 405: 425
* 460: 432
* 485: 419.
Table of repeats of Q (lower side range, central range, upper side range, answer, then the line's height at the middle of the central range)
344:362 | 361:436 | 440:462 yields 0.04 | 405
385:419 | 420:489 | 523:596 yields -0.03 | 398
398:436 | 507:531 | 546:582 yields -0.08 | 415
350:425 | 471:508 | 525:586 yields -0.03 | 399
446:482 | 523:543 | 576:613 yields 0.09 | 413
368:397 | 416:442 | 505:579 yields -0.05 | 388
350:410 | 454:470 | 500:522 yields 0.01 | 418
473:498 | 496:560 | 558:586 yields 0.01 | 415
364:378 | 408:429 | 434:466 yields 0.01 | 395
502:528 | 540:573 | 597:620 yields 0.08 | 446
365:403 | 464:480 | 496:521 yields 0.03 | 417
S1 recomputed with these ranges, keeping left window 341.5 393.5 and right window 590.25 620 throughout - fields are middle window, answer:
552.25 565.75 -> 0.4 deg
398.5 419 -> -0.3 deg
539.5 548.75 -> 0.6 deg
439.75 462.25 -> -0.6 deg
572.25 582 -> 0.3 deg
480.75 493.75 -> -0.2 deg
